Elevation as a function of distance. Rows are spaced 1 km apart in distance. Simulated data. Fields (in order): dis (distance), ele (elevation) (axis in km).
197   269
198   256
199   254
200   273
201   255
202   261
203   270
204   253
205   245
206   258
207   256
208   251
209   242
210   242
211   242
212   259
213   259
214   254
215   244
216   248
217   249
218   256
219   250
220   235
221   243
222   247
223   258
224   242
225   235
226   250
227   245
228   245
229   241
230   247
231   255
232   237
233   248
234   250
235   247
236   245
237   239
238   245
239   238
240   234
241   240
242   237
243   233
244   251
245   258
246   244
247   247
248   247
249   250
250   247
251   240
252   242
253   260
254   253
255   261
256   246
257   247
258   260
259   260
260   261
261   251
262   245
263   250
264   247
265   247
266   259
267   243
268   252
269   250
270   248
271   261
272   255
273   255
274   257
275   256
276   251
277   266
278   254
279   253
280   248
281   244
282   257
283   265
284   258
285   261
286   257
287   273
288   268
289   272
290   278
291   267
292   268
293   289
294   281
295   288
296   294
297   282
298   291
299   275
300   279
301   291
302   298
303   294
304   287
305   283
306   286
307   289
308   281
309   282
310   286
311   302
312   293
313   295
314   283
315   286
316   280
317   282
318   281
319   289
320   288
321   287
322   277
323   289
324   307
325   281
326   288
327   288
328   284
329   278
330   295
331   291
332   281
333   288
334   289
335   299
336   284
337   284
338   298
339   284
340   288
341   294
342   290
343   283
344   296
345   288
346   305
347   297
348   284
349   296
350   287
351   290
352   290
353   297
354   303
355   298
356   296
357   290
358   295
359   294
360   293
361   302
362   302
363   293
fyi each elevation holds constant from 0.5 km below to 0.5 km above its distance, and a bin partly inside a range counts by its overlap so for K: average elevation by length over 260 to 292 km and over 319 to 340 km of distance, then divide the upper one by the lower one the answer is 1.1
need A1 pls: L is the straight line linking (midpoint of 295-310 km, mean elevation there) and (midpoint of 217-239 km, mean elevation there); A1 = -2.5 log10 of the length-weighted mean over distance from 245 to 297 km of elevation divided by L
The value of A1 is 0.05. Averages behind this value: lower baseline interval 246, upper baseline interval 287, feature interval 258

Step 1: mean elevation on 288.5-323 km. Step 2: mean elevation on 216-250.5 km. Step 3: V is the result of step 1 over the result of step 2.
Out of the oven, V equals 1.2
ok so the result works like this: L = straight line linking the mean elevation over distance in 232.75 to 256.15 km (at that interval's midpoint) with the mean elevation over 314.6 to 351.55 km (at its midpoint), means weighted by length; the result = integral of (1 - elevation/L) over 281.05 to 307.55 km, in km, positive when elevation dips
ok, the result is -0.7 km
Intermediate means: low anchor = 246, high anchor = 289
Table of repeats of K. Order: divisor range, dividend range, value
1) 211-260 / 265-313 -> 1.09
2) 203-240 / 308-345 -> 1.16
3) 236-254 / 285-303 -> 1.14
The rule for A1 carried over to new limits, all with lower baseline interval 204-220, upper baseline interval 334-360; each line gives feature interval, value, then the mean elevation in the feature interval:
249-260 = 0.048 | 252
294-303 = -0.039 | 287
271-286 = 0.061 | 256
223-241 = 0.053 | 244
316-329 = -0.006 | 286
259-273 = 0.063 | 252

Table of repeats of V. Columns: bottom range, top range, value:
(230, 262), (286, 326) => 1.15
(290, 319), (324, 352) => 1.01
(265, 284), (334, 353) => 1.15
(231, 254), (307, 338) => 1.17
